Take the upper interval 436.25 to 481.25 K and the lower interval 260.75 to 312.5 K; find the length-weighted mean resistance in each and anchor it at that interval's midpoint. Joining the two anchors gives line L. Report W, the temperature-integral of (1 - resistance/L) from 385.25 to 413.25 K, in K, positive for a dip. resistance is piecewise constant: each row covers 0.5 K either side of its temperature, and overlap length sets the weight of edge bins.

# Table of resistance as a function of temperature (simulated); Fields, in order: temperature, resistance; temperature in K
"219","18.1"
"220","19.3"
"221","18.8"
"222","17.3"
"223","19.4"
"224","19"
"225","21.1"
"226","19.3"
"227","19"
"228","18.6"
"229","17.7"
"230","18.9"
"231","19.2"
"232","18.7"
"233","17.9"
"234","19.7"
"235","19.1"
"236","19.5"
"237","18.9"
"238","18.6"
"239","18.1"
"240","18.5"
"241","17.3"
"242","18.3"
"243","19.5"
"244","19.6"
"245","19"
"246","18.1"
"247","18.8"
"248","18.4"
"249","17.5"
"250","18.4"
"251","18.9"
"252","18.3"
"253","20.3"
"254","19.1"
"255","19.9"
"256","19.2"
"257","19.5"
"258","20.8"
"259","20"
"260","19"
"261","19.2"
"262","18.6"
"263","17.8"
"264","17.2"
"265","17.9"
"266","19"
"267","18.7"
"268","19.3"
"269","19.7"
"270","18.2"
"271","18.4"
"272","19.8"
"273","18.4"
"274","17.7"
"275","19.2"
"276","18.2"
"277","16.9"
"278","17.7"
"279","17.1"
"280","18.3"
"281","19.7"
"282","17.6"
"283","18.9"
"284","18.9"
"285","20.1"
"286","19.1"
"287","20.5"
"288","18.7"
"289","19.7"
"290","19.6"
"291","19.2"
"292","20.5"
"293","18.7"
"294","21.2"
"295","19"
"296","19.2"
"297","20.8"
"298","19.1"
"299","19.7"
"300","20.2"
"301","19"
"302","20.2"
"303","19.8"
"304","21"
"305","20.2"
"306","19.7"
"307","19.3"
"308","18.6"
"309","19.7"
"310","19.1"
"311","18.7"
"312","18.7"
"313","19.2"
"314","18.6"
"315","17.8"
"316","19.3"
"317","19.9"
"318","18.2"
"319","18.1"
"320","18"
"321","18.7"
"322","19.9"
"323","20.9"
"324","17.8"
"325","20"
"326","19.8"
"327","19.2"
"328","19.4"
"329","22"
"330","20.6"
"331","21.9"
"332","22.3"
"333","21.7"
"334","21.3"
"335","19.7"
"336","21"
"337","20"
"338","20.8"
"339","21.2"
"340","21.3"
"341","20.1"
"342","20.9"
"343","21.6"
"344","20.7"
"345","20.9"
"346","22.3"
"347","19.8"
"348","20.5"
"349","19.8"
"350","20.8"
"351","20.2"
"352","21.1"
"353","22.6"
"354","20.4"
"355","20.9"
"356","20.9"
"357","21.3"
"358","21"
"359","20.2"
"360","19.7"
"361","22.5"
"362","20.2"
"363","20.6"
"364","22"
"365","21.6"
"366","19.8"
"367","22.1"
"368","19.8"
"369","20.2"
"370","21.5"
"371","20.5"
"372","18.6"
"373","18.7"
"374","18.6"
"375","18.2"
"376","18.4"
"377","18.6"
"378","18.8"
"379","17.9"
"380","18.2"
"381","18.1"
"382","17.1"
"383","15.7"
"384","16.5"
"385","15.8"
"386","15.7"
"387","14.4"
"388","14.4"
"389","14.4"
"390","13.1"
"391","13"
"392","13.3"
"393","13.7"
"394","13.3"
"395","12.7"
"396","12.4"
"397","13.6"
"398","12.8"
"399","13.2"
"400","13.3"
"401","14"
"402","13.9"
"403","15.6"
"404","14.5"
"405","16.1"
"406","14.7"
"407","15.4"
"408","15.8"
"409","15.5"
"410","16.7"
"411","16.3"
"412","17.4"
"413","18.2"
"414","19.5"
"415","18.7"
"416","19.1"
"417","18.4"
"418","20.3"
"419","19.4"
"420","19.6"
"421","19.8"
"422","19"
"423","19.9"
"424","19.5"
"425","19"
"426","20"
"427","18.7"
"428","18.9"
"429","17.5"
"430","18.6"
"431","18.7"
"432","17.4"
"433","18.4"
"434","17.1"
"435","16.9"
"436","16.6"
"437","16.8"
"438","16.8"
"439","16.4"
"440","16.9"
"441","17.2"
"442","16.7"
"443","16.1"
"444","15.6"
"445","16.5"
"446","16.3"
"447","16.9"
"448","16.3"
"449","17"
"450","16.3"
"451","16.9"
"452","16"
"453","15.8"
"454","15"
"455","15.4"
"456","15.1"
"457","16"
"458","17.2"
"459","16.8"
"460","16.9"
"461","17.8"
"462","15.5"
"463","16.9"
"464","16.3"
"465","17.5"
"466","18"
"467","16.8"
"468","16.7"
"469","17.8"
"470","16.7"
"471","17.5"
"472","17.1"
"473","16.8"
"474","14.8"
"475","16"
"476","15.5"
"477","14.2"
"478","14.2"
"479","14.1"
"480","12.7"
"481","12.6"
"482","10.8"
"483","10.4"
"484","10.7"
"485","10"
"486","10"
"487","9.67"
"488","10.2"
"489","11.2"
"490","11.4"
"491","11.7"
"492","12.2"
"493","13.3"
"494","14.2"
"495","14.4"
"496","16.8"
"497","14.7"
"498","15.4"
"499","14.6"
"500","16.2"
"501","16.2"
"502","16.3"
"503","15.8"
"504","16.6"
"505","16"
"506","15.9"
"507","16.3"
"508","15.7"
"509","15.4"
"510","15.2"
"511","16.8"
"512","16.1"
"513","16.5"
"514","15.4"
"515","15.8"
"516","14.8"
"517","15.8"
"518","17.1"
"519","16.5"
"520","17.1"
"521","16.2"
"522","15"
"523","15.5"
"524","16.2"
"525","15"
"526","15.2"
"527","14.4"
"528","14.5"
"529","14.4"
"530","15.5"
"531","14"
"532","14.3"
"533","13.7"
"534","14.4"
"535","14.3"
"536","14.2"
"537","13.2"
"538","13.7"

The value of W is 4.3 K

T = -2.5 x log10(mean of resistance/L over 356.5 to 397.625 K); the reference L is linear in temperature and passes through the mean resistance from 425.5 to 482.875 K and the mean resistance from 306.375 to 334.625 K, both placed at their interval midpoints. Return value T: 0.036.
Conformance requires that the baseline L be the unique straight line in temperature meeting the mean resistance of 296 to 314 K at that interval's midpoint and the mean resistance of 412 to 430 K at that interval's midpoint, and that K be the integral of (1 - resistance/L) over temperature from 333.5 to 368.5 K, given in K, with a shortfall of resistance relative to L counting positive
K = -2.7 K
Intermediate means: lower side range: 19.6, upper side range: 19.1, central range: 20.8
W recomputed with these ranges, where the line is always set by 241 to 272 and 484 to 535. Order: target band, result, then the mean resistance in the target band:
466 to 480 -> -0.6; 16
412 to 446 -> -4.4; 18.1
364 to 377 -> -2.2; 19.9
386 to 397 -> 2.0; 13.6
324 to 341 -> -2.9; 20.7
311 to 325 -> -0.8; 18.9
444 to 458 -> -0.4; 16.1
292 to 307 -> -1.4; 19.8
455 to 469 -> -1.1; 16.7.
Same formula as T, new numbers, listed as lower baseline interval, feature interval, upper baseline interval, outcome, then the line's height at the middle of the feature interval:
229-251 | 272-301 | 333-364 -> 0.03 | 19.6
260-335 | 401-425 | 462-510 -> -0.07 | 16.4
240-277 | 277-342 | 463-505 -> -0.11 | 17.8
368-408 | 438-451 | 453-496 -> -0.11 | 15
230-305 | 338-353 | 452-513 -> -0.19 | 17.5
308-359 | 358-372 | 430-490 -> -0.09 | 19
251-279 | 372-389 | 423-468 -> 0.03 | 17.7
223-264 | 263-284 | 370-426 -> 0.00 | 18.5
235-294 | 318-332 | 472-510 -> -0.13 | 17.5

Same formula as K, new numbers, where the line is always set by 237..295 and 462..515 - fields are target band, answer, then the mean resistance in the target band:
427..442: -1.66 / 17.5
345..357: -2.50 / 20.9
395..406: 1.64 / 13.9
